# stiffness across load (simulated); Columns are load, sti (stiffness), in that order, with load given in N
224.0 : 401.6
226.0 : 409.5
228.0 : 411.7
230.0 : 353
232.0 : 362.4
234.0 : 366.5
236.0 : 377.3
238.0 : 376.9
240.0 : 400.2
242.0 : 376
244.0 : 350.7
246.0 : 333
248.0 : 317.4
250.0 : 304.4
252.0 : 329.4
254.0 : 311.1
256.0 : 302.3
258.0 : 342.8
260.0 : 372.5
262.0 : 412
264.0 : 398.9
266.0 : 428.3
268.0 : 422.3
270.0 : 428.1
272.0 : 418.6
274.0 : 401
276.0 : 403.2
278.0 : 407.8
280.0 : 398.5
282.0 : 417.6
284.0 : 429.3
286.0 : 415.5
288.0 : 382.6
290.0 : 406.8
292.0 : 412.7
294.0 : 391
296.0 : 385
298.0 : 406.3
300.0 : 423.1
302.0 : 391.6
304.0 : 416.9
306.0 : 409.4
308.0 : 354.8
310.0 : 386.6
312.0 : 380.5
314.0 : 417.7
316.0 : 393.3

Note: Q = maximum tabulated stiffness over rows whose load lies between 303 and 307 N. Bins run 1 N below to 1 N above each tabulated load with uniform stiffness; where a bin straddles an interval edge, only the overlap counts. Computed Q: 416.9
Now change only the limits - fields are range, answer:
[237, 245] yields 400.2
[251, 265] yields 412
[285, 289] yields 415.5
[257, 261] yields 372.5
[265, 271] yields 428.3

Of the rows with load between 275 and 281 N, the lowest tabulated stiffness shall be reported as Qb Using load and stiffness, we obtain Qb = 398.5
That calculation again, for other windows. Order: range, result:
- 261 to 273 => 398.9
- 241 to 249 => 317.4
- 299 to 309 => 354.8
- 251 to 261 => 302.3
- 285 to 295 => 382.6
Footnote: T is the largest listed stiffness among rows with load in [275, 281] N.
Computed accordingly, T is 407.8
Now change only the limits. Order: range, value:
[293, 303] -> 423.1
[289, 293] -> 412.7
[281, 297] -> 429.3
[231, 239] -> 377.3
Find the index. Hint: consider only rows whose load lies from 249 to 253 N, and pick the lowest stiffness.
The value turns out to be 304.4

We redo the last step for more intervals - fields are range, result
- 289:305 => 385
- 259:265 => 372.5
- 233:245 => 350.7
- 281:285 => 417.6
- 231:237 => 362.4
